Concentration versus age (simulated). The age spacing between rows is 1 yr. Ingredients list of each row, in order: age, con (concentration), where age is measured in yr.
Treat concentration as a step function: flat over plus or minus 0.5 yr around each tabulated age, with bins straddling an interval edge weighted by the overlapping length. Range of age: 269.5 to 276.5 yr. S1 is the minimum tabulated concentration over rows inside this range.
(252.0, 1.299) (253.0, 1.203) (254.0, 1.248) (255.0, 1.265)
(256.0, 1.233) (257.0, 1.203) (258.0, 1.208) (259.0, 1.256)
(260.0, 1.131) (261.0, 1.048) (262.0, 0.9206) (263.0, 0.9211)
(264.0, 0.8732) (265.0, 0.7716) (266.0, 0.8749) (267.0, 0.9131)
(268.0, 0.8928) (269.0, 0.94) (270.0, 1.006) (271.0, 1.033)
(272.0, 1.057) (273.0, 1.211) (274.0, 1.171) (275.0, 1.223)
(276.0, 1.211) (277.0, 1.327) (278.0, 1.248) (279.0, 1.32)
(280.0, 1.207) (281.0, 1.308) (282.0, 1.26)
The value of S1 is 1.006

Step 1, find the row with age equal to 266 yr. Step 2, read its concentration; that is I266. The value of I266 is 0.8749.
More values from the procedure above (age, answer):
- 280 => 1.207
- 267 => 0.9131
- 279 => 1.32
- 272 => 1.057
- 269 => 0.94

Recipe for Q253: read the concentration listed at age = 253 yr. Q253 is 1.203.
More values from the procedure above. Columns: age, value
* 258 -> 1.208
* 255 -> 1.265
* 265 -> 0.7716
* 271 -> 1.033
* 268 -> 0.8928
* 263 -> 0.9211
